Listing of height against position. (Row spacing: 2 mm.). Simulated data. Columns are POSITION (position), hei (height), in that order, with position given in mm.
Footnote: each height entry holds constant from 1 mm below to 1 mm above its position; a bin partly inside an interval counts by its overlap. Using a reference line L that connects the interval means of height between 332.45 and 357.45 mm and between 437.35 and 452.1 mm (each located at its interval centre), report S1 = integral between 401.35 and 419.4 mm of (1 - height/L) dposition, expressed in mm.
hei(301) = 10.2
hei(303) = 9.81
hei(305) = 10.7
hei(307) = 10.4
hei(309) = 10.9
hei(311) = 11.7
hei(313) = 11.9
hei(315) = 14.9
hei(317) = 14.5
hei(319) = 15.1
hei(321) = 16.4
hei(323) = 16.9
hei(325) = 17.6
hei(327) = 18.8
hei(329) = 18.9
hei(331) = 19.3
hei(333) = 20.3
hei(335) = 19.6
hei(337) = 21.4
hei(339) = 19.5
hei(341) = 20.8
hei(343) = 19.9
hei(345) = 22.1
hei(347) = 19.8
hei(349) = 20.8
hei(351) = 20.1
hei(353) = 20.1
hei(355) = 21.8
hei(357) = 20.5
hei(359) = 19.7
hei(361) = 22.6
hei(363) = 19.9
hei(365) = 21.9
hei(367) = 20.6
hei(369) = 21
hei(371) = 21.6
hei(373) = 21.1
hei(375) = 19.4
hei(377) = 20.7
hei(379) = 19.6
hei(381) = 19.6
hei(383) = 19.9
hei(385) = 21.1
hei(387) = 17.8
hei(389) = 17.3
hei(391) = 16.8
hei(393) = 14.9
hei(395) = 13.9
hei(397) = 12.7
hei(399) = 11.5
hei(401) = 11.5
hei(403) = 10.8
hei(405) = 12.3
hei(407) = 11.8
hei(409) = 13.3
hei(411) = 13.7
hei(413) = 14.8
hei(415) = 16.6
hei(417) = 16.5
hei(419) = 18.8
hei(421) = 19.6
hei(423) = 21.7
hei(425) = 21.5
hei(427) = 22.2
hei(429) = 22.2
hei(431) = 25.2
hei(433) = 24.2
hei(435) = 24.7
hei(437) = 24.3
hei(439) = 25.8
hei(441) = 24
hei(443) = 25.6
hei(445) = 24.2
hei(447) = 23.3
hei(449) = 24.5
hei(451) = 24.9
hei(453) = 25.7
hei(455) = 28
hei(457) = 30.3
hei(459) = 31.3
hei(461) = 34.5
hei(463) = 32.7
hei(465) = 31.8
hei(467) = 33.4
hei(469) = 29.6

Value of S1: 7.1 mm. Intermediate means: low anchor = 20.5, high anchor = 24.6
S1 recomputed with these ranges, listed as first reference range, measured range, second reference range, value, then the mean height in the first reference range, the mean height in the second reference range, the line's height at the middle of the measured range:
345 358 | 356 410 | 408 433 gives 6.6 mm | 20.6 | 19.1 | 19.9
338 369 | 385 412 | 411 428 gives 7.5 mm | 20.7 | 18.7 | 19.3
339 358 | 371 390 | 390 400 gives -4.4 mm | 20.6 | 14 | 16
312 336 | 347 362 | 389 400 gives -4.7 mm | 17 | 14.3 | 15.8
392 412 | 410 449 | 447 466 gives -1.3 mm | 12.6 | 29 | 20.9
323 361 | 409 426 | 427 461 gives 4.6 mm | 20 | 25.7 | 24.2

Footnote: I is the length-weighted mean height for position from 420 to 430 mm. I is 21.4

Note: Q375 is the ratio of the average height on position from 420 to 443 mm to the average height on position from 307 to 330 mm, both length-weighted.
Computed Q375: 1.55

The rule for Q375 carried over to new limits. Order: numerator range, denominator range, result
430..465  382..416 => 1.82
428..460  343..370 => 1.23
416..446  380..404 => 1.45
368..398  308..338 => 1.12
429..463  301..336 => 1.75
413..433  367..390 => 1.02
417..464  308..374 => 1.33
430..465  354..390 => 1.32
